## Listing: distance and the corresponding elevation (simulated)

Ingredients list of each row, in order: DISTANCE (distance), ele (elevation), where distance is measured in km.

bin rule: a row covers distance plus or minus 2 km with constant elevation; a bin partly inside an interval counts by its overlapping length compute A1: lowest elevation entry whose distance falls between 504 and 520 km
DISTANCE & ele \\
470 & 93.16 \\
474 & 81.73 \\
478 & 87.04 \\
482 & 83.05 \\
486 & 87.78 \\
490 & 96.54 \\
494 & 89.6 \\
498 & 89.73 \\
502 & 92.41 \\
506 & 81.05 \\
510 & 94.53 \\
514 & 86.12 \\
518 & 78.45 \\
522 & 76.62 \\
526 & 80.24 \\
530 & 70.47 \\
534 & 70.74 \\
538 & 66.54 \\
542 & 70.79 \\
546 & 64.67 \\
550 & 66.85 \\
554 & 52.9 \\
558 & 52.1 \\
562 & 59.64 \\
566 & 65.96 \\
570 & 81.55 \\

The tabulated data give 78.45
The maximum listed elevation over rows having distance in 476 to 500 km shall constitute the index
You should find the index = 96.54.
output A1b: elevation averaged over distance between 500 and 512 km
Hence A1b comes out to 89.3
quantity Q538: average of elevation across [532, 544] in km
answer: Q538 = 69.4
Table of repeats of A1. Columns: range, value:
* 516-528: 76.62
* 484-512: 81.05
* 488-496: 89.6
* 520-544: 66.54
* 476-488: 83.05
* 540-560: 52.1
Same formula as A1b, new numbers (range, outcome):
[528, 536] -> 70.6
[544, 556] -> 61.5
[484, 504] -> 91.2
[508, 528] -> 83.2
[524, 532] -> 75.4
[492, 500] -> 89.7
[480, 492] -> 89.1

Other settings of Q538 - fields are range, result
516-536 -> 75.3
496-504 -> 91.1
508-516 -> 90.3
